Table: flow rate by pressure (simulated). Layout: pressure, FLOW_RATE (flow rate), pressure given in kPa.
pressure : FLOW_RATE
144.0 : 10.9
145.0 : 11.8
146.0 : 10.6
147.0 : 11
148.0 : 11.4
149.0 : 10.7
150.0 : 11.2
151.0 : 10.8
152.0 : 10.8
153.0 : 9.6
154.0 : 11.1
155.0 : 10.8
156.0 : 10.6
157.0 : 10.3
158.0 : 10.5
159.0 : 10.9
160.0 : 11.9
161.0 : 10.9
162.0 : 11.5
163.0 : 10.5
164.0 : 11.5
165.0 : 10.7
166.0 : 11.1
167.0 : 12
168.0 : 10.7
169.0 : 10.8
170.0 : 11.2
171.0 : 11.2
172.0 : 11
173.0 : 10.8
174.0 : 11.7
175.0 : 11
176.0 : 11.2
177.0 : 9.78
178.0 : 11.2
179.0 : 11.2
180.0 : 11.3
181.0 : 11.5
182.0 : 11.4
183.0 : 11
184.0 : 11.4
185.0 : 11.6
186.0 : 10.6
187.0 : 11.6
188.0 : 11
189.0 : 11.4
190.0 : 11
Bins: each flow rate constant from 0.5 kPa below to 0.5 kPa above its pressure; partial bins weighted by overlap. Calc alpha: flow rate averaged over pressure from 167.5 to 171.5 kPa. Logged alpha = 11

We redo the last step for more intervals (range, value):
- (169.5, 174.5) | 11.2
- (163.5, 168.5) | 11.2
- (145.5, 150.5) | 11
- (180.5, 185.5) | 11.4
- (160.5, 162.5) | 11.2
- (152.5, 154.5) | 10.3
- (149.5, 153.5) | 10.6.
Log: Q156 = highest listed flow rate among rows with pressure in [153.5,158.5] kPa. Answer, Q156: 11.1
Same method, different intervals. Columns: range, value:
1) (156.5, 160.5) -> 11.9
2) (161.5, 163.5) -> 11.5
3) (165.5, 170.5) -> 12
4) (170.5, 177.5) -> 11.7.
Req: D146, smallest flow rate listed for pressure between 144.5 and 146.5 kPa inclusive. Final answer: 10.6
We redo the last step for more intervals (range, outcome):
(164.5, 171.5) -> 10.7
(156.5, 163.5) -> 10.3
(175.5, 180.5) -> 9.78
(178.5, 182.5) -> 11.2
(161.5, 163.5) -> 10.5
